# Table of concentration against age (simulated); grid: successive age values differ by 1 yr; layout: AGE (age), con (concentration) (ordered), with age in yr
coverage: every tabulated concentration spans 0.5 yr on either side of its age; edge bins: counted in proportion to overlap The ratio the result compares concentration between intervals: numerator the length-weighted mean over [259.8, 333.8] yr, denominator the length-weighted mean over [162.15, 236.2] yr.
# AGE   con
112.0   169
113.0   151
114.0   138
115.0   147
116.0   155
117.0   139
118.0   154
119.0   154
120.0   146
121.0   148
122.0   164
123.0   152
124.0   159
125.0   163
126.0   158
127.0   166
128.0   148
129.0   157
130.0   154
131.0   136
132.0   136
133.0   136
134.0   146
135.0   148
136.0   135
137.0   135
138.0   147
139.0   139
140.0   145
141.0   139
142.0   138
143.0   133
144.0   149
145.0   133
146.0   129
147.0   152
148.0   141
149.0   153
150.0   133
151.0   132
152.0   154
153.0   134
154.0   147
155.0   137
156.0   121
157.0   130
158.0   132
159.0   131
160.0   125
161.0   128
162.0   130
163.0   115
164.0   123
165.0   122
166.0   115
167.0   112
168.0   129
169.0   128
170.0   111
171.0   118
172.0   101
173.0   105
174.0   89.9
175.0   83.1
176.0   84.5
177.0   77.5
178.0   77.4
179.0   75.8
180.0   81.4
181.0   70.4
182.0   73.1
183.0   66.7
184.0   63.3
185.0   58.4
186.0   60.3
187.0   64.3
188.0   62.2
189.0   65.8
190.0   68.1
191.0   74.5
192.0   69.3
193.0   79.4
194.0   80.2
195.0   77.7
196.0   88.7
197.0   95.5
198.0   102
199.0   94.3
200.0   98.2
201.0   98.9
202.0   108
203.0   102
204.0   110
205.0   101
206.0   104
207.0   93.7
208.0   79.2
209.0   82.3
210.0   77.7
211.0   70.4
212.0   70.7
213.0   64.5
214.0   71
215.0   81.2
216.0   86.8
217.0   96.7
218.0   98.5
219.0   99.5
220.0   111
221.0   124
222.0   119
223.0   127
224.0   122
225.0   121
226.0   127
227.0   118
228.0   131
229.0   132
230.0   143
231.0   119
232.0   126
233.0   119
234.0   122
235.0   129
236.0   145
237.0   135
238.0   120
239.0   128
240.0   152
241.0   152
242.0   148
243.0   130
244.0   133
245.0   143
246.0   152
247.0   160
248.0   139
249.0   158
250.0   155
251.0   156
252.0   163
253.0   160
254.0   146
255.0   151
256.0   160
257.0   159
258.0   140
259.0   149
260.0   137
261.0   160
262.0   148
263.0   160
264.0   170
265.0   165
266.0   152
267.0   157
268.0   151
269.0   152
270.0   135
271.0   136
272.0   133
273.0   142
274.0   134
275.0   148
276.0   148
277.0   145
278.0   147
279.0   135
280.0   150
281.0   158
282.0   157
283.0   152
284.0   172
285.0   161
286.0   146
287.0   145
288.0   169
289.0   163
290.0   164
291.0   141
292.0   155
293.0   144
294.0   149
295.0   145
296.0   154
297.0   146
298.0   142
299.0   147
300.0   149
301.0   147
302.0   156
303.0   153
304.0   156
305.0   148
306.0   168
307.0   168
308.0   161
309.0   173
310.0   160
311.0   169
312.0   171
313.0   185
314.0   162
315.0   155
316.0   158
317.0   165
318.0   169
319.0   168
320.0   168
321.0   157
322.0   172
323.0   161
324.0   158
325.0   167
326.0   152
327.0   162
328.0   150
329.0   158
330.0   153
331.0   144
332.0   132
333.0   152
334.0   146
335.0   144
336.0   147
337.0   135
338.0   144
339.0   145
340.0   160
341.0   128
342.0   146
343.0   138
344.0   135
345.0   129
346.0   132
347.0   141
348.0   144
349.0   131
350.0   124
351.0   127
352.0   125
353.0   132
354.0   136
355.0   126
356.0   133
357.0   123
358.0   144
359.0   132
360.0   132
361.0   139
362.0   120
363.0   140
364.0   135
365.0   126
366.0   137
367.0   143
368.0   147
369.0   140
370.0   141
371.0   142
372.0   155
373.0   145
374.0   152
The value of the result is 1.6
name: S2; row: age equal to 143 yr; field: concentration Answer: 133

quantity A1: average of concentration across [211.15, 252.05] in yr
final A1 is 124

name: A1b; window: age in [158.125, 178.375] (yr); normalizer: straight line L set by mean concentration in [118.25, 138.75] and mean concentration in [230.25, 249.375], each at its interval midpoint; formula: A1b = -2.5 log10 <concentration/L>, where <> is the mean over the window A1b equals 0.29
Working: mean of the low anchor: 149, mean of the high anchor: 137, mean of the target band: 111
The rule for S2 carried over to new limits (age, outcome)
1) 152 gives 154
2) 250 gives 155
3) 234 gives 122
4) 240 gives 152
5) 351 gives 127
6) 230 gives 143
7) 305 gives 148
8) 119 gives 154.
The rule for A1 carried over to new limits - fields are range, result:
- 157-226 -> 95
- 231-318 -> 150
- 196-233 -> 103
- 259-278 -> 148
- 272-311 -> 153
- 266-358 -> 150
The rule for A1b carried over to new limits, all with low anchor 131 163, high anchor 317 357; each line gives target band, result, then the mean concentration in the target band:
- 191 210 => 0.457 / 91.6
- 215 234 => 0.200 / 117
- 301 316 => -0.130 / 162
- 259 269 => -0.093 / 155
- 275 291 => -0.077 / 154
